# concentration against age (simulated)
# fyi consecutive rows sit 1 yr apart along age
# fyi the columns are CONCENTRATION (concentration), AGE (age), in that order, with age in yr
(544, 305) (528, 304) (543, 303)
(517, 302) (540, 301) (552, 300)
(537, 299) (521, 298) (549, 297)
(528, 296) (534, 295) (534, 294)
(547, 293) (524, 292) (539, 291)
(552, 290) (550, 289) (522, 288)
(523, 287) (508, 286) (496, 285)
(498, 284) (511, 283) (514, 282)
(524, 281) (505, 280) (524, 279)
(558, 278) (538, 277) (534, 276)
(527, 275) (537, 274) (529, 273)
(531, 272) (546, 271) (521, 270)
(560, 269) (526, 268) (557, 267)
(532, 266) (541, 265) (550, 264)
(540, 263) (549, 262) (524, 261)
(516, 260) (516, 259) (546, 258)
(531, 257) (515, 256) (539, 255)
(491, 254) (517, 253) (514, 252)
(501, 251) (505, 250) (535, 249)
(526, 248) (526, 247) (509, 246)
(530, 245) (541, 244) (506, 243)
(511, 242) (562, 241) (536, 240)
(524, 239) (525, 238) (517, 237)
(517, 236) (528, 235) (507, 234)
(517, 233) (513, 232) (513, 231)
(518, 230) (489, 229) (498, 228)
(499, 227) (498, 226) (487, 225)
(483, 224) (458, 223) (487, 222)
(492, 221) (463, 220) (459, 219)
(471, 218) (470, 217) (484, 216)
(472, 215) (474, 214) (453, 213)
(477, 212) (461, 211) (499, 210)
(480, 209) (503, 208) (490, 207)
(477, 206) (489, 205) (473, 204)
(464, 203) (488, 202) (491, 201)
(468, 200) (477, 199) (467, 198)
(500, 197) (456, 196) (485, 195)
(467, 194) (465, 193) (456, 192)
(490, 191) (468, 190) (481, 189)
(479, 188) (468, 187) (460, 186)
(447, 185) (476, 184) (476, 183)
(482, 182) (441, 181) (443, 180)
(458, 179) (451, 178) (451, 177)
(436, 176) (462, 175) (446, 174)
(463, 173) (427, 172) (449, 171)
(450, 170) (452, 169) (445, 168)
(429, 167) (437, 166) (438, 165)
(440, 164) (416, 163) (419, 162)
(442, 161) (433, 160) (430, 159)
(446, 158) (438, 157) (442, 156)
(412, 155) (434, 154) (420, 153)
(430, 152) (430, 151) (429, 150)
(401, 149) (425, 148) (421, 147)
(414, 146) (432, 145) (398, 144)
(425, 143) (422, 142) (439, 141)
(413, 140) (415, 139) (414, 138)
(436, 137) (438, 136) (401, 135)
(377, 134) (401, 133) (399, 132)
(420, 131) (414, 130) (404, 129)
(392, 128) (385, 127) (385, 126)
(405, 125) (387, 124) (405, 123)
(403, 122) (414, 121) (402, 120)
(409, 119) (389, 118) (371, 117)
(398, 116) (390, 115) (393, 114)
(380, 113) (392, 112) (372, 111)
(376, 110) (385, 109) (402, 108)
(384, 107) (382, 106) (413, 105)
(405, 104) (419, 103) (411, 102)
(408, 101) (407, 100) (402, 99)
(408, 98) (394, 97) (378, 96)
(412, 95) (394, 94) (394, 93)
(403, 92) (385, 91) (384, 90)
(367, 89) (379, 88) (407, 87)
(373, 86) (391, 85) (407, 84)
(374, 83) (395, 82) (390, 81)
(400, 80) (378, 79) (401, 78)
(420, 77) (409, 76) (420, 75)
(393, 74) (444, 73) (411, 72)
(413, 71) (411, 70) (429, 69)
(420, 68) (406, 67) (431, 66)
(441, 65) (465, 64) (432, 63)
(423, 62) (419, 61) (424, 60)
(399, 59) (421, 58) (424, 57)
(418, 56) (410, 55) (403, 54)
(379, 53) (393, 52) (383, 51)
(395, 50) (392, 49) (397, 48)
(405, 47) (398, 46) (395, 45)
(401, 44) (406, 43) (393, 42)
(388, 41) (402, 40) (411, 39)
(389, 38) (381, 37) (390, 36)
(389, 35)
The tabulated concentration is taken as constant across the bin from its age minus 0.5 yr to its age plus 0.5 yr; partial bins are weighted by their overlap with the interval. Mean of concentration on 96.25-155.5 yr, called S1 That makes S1 406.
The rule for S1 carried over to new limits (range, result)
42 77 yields 412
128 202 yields 441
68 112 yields 399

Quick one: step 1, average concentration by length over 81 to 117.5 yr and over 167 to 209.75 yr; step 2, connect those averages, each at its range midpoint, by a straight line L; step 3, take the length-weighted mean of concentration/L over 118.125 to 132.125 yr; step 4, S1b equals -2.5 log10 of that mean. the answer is 0.03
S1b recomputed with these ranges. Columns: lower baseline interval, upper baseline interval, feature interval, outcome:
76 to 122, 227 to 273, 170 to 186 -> 0.020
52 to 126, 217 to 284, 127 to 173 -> 0.055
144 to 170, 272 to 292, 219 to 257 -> -0.039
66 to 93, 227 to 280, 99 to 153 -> 0.075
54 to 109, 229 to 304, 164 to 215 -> 0.027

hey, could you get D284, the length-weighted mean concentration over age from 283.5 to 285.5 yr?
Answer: 497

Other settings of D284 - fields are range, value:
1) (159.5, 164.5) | 430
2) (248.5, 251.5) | 514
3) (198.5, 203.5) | 478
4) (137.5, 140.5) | 414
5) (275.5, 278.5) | 543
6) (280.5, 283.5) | 516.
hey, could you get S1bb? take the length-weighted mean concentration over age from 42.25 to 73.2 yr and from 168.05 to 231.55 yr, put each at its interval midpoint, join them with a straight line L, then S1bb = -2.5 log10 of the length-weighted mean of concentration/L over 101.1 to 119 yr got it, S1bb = 0.11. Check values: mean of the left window 412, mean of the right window 472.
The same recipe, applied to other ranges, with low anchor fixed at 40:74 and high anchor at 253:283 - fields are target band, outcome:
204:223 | 0.05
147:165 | 0.09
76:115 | 0.10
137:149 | 0.10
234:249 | -0.02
